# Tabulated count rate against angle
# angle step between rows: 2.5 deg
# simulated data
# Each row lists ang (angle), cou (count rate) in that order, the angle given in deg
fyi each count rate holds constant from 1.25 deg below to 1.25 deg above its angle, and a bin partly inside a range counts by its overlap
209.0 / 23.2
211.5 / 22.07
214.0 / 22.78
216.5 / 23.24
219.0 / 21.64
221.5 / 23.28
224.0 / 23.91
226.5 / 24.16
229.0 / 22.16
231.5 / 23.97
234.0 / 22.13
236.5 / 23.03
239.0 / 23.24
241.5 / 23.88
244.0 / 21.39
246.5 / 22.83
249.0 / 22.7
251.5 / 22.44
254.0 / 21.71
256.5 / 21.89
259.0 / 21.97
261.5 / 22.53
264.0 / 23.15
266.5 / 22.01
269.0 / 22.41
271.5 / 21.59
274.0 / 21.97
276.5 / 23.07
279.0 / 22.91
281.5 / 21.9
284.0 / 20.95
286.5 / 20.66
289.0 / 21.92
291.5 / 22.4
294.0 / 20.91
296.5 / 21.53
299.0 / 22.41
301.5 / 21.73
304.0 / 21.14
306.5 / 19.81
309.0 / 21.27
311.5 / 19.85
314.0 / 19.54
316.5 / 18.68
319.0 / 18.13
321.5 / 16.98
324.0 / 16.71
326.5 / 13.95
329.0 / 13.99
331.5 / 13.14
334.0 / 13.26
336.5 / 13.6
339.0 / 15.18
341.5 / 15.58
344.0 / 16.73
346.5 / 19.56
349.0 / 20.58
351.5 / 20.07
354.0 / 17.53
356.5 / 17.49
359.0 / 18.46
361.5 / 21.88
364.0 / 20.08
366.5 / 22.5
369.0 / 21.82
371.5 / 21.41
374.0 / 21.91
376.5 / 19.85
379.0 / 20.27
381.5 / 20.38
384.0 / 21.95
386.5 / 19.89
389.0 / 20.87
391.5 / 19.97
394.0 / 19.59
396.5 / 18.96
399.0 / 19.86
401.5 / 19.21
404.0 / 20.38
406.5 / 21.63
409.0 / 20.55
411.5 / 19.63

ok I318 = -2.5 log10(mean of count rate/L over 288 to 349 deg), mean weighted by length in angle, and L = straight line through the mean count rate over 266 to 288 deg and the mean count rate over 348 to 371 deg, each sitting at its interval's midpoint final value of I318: 0.153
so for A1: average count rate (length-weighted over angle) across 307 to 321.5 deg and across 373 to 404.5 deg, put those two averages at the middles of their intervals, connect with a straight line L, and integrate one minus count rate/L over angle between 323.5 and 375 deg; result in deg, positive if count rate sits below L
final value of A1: 4.9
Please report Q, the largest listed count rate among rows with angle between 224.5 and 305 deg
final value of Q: 24.16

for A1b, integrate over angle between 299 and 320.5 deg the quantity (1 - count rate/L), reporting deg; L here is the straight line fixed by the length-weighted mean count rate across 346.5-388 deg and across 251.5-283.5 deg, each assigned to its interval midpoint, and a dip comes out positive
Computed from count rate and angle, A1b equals 1.33 deg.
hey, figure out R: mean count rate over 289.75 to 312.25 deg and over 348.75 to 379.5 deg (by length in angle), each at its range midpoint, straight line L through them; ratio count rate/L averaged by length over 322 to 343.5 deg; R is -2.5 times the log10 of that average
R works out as 0.383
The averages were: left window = 21.3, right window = 20.3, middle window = 14.6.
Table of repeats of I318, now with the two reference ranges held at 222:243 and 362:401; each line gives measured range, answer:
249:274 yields 0.027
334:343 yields 0.412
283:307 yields 0.038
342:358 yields 0.146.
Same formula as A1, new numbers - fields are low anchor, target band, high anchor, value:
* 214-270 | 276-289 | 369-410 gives 0.2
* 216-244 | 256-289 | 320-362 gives -2.4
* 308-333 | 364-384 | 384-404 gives -2.1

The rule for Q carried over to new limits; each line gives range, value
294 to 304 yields 22.41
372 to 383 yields 21.91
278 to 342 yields 22.91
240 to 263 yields 23.88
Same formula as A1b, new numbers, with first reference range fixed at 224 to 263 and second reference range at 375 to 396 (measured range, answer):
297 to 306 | 0.06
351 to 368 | 0.83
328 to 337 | 3.28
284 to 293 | 0.17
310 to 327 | 2.81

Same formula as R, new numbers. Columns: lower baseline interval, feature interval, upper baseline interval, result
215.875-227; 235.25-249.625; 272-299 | -0.01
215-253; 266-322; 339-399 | 0.02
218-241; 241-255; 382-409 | 0.02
